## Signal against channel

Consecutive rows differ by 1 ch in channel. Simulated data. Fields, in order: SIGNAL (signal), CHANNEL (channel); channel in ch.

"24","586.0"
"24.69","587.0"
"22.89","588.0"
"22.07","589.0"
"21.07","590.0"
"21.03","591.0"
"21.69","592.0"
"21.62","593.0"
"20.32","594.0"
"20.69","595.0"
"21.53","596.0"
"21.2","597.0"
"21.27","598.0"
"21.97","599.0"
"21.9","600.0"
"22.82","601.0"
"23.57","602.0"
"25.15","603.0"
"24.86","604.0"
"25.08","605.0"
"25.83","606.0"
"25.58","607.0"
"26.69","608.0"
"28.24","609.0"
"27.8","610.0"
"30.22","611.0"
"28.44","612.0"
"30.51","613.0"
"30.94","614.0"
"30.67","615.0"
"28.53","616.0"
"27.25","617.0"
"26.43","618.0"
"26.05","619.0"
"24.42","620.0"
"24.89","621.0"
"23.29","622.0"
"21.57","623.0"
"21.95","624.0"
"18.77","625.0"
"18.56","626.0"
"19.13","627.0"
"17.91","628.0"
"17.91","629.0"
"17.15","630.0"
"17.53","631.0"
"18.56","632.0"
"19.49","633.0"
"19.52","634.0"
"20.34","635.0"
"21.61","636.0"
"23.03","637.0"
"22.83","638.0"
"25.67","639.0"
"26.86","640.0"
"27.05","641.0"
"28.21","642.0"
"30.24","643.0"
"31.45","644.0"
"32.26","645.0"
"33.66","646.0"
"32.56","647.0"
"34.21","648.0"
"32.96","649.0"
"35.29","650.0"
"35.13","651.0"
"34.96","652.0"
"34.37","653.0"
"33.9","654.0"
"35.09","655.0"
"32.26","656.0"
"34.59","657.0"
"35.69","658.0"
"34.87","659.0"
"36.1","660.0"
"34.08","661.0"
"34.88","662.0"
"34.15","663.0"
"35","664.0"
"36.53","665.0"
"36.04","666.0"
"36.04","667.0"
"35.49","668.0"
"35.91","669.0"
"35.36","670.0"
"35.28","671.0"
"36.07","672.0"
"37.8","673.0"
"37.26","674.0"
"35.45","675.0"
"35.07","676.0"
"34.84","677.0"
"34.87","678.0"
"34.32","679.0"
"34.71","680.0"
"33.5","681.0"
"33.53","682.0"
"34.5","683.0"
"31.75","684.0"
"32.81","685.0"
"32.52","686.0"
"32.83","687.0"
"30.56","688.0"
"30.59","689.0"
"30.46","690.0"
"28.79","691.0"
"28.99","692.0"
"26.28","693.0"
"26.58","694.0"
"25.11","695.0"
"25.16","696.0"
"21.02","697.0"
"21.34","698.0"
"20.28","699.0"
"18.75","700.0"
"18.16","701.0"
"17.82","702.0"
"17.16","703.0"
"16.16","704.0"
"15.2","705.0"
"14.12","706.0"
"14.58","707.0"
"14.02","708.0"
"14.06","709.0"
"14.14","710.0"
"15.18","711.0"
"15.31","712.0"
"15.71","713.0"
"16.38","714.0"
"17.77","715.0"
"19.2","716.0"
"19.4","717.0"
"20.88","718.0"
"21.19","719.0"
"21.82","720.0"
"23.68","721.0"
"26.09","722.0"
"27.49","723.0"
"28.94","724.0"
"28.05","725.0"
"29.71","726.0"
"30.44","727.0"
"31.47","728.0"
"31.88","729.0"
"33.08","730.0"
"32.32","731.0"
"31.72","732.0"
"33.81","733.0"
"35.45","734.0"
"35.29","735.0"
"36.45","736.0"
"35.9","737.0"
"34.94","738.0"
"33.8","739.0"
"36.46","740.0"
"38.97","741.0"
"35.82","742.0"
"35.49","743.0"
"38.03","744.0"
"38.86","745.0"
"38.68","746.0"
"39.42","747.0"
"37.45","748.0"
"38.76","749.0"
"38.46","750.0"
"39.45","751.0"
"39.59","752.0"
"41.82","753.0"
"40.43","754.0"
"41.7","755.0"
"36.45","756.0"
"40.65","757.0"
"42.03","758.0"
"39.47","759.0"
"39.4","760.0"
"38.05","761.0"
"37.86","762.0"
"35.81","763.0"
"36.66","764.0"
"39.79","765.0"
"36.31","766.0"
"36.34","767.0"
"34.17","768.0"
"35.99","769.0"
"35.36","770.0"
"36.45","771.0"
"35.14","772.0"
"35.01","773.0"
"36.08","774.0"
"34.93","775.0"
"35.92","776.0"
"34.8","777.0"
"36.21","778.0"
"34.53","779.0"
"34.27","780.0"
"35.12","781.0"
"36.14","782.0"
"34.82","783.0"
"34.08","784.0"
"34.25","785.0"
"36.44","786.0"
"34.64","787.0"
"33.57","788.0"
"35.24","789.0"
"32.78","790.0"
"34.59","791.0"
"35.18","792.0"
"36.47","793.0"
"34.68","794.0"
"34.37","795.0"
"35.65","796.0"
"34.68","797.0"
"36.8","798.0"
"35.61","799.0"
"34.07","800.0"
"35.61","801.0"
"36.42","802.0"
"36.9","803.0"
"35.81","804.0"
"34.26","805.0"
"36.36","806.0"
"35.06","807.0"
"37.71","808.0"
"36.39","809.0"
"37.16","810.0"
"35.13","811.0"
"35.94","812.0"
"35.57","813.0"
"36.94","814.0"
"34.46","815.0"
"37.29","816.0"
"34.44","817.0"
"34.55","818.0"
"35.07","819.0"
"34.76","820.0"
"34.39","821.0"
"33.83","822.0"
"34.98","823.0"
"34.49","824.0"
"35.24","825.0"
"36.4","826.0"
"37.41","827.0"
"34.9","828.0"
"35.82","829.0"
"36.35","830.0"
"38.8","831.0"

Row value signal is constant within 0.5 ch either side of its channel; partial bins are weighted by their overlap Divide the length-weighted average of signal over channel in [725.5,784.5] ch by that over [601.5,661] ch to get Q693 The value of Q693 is 1.3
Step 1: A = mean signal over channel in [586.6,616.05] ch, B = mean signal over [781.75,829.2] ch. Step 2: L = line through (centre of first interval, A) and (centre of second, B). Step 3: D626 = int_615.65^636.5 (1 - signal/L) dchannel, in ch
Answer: 3.56 ch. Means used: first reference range 24.6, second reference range 35.4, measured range 21.4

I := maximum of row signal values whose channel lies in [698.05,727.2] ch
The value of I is 30.44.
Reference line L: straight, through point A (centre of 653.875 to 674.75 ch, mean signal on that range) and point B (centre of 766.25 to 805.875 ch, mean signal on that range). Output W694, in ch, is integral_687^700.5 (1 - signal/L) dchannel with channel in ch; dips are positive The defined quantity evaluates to 3.6 ch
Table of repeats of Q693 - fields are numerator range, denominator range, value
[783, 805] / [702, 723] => 1.97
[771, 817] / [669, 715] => 1.36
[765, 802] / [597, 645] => 1.45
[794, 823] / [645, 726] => 1.25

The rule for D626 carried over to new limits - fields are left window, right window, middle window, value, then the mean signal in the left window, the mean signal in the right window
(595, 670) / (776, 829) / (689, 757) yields 8.42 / 27.7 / 35.3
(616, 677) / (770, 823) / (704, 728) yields 8.85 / 29.3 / 35.3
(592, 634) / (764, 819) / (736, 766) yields -4.98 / 23.5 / 35.5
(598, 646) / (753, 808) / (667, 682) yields -3.72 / 24.5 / 36.2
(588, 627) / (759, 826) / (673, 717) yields 6.68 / 24.2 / 35.6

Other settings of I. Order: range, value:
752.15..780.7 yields 42.03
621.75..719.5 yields 37.8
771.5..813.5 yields 37.71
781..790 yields 36.44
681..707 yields 34.5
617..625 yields 27.25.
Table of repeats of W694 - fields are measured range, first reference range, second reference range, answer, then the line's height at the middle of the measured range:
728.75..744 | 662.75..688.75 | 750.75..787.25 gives 0.5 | 36.1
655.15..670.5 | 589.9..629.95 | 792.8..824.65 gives -4.6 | 27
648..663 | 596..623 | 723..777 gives -2.8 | 29.1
